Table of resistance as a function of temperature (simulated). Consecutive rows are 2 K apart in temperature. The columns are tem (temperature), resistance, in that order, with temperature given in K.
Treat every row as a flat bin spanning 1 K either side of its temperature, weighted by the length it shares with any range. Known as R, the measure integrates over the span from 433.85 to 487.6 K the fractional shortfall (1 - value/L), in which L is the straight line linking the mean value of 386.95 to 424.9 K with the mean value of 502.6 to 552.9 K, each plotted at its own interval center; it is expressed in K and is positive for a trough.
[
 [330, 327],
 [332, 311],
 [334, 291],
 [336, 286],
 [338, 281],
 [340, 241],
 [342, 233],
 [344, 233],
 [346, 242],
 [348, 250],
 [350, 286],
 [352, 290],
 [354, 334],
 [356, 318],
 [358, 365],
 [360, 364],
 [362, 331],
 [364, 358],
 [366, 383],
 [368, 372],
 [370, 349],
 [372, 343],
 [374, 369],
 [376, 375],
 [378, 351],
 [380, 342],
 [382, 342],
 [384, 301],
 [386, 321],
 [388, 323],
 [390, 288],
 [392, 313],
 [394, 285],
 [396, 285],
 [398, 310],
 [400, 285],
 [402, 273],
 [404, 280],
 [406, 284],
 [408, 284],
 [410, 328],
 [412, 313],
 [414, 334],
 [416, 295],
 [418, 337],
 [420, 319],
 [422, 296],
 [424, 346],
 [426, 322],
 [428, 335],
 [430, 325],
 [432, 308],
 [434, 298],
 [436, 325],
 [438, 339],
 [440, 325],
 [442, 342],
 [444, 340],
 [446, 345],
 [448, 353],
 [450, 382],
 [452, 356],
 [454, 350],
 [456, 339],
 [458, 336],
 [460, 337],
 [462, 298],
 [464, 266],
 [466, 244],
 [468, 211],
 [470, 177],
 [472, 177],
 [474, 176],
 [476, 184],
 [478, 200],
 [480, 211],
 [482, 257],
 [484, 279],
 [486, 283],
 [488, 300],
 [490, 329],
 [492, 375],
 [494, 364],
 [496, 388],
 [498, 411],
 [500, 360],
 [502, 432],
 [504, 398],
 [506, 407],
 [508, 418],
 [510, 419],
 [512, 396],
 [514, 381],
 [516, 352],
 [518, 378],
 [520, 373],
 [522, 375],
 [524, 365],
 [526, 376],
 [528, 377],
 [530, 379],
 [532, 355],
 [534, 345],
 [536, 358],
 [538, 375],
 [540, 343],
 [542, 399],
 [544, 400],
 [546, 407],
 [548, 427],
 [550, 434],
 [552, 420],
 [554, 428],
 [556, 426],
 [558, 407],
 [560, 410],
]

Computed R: 8.38 K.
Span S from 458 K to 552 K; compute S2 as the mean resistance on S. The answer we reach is 338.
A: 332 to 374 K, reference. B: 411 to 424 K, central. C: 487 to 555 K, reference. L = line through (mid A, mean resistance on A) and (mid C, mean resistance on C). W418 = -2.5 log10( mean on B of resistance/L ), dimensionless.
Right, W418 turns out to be 0.07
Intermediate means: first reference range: 309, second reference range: 384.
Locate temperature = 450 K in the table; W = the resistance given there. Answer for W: 382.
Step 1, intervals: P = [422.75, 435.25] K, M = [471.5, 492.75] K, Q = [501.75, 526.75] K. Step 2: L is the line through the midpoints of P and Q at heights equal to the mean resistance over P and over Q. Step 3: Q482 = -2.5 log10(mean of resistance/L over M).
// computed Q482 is 0.40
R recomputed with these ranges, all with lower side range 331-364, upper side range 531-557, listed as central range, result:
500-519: -1.0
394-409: 1.6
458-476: 5.9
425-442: 0.7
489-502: -0.2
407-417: 0.5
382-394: 0.1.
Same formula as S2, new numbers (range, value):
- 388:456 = 319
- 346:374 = 332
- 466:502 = 279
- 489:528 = 384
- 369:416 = 316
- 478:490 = 266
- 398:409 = 284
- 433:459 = 341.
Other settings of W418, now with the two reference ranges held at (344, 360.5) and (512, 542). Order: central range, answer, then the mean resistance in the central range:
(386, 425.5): 0.06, 305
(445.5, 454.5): -0.06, 358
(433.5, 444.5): 0.02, 329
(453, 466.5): 0.10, 312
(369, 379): -0.16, 357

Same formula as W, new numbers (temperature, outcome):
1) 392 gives 313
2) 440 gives 325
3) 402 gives 273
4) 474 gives 176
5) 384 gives 301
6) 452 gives 356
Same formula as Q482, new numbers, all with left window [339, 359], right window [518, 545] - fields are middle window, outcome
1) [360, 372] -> -0.24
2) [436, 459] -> -0.05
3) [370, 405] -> -0.07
